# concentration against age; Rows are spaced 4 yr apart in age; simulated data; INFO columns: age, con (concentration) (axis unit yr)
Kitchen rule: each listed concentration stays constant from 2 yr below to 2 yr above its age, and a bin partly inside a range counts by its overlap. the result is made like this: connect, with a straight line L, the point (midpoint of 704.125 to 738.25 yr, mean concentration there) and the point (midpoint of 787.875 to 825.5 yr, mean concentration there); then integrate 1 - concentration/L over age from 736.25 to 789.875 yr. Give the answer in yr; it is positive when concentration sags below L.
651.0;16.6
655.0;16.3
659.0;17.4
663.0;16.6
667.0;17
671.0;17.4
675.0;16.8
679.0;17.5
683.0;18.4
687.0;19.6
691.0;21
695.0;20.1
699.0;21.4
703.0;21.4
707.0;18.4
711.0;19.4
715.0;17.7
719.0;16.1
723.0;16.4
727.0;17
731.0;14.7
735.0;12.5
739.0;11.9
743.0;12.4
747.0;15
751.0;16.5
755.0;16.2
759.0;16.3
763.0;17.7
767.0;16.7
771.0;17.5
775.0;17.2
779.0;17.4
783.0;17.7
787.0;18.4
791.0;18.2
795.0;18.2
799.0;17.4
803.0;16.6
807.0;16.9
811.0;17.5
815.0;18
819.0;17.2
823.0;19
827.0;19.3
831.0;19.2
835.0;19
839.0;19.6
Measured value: 2.8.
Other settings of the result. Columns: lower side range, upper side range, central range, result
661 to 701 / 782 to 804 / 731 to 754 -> 5.4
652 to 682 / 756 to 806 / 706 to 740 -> 2.3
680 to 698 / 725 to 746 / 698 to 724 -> -2.6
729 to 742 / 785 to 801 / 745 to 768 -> -2.4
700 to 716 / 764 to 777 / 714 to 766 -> 8.2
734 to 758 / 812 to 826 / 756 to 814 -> -4.0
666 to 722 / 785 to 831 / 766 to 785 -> 0.9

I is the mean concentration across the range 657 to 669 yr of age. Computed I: 17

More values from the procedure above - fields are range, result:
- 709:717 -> 18.5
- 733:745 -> 12.3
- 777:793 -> 17.9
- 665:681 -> 17.2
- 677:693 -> 19.1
